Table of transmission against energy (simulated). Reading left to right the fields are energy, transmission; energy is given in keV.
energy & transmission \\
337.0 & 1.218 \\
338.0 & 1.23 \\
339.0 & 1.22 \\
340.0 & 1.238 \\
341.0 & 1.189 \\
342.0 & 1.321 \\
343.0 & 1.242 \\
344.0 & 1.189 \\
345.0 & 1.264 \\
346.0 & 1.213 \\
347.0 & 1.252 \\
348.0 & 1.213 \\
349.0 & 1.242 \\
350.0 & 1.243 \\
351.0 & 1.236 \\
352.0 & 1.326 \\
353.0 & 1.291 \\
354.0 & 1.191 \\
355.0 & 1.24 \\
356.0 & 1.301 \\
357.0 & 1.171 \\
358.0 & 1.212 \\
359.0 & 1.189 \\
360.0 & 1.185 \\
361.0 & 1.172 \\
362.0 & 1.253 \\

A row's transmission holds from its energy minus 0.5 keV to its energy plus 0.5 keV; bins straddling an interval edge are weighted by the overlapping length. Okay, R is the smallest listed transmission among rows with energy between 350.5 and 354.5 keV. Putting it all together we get 1.191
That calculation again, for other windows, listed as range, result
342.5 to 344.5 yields 1.189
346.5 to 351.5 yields 1.213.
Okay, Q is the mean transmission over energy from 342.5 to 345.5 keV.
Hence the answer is 1.23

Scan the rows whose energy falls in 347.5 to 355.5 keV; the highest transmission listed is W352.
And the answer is 1.326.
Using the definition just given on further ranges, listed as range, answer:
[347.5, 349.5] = 1.242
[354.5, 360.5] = 1.301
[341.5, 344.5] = 1.321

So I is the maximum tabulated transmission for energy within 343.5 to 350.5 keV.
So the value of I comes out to 1.264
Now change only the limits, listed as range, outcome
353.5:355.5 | 1.24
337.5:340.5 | 1.238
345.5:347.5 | 1.252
